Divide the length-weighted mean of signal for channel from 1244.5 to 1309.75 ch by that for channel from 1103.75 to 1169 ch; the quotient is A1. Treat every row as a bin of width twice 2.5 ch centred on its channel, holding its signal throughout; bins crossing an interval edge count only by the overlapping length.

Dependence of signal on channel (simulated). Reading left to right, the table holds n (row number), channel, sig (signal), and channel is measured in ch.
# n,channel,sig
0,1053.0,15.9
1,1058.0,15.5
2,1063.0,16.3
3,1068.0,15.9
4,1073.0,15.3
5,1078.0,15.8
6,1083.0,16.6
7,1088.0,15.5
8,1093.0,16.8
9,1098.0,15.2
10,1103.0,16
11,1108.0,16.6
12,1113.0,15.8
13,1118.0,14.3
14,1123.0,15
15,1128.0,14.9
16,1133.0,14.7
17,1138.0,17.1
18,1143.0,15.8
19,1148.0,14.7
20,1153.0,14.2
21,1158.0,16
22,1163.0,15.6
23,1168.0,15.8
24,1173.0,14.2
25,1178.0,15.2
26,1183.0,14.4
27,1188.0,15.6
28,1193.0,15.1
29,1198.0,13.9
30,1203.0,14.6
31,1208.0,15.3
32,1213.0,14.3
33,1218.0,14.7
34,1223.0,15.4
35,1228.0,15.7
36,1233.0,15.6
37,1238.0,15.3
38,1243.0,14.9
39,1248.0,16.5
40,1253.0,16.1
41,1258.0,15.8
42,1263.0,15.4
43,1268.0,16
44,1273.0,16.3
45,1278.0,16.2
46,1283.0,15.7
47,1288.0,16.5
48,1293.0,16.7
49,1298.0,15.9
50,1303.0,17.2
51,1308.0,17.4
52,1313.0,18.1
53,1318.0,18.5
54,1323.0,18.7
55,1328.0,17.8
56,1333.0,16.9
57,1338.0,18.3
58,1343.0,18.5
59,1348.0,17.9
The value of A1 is 1.1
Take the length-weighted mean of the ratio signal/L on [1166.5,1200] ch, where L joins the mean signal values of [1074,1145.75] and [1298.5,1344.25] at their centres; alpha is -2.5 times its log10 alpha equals 0.11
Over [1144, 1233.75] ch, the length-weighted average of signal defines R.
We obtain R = 15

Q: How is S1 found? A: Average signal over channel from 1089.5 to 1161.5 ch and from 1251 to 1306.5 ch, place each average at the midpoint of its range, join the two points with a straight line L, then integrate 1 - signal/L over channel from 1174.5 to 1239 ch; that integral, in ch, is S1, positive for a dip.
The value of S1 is 3.6 ch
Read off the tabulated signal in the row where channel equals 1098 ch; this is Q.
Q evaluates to 15.2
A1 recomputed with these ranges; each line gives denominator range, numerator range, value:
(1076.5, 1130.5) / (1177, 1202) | 0.94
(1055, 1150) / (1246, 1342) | 1.08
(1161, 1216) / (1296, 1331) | 1.19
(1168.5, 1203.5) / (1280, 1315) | 1.13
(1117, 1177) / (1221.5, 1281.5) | 1.04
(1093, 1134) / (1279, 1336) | 1.12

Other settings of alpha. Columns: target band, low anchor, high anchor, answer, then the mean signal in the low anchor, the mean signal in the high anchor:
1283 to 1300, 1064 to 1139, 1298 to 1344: 0.08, 15.7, 17.8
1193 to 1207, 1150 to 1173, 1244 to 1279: 0.07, 15.3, 16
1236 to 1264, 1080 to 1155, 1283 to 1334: 0.07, 15.6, 17.3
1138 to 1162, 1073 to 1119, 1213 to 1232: 0.01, 15.9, 15.2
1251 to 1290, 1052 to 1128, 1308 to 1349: 0.10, 15.7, 18.1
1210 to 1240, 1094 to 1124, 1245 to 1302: 0.06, 15.6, 16.1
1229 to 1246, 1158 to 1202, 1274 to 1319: 0.04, 15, 16.8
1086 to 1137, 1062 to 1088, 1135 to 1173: 0.01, 15.9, 15.5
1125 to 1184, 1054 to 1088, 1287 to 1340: 0.08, 15.9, 17.5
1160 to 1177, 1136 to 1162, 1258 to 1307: 0.03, 15.5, 16.2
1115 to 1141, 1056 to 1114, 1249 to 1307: 0.05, 15.9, 16.2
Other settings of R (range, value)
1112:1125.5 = 14.9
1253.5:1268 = 15.7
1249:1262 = 15.9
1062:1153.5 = 15.6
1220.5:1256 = 15.6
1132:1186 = 15.3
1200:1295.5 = 15.6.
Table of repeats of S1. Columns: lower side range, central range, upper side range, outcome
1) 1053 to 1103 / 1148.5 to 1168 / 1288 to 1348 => 1.40 ch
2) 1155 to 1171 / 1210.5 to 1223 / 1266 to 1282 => 0.97 ch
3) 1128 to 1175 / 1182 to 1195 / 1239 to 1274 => 0.33 ch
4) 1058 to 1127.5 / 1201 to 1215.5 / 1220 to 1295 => 1.00 ch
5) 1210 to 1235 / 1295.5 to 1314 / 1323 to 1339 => 0.07 ch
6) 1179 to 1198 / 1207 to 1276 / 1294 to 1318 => 1.87 ch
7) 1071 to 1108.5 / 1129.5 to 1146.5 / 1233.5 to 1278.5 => 0.18 ch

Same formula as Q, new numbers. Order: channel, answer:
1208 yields 15.3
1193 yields 15.1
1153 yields 14.2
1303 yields 17.2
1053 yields 15.9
